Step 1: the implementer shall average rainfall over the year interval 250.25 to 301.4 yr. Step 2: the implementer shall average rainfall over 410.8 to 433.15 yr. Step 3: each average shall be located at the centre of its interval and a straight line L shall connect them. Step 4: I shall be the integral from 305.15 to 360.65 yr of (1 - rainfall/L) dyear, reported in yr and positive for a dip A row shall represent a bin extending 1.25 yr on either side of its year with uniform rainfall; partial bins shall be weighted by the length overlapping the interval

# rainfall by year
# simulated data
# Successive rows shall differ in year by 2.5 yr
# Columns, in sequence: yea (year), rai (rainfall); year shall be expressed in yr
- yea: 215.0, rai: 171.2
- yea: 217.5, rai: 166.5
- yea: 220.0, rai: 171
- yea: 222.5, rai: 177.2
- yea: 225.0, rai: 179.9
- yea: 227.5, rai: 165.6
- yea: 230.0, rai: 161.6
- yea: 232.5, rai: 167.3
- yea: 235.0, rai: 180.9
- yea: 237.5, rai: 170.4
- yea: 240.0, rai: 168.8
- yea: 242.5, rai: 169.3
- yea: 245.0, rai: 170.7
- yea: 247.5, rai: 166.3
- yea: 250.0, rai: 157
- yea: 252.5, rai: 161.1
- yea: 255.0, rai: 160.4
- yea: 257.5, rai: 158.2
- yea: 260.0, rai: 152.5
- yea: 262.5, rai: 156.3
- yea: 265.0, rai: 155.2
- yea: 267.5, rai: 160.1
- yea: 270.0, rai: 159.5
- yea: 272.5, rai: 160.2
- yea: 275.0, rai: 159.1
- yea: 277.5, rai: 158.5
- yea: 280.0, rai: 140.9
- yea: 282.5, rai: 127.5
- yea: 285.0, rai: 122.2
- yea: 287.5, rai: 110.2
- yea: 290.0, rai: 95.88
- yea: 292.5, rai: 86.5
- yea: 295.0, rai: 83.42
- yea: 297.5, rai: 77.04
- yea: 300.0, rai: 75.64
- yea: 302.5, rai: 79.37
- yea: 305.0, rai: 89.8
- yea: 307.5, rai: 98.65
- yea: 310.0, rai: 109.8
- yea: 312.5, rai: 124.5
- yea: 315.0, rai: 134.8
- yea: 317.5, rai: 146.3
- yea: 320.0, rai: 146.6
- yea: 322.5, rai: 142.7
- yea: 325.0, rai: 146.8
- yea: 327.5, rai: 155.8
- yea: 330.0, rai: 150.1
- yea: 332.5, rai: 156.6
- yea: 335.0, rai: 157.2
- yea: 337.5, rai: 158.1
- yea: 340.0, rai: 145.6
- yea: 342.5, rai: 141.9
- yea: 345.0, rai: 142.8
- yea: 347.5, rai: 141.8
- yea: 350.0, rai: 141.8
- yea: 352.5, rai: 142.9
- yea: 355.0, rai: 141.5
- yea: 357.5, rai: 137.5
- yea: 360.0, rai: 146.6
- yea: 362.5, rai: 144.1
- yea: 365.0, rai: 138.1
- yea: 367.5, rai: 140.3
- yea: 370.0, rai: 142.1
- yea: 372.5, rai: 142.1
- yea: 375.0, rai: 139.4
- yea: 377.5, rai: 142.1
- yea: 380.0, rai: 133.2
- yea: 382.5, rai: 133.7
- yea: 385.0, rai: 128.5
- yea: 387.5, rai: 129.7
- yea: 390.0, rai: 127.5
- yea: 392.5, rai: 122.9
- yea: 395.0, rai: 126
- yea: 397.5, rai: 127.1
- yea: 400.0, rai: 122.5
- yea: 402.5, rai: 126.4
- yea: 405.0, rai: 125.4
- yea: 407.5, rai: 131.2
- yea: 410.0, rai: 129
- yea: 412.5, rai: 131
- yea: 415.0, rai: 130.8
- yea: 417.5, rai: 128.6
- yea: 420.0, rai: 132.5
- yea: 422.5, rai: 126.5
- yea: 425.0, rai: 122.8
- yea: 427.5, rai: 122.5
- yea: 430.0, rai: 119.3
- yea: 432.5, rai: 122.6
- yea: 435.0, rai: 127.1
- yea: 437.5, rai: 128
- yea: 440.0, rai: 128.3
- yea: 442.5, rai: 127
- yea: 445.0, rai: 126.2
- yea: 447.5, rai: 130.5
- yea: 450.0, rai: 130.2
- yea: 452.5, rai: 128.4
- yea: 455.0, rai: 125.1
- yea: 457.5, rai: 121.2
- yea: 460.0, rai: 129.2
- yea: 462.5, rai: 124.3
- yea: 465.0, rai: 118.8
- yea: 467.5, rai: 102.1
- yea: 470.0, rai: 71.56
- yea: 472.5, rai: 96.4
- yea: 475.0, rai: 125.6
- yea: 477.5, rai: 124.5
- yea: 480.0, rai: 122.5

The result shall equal -4.1 yr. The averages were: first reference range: 133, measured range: 140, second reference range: 126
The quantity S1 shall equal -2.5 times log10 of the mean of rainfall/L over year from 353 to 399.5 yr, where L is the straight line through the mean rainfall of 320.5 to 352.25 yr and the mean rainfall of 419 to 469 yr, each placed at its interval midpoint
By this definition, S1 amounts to 0.030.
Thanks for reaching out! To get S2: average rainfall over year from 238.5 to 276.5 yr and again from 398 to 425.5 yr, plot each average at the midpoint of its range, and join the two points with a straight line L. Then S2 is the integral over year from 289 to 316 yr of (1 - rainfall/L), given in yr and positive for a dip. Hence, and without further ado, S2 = 9.9 yr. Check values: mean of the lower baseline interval 161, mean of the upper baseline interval 128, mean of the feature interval 95.6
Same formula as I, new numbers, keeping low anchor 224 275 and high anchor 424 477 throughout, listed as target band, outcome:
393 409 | 0.6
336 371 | -0.5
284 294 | 3.4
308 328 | 1.7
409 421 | -0.2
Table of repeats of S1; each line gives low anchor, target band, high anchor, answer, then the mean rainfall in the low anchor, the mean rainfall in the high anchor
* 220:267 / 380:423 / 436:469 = 0.048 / 166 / 124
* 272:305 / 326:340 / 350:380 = -0.198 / 112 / 141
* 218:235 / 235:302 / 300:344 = 0.106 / 171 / 133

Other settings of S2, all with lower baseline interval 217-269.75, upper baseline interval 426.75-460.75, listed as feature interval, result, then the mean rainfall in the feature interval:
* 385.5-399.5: 1.0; 127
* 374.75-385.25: 0.2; 136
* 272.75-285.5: 1.1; 144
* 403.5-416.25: 0.3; 129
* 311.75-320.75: 0.8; 138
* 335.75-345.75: -0.1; 148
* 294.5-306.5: 5.7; 81.3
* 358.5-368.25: 0.0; 142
